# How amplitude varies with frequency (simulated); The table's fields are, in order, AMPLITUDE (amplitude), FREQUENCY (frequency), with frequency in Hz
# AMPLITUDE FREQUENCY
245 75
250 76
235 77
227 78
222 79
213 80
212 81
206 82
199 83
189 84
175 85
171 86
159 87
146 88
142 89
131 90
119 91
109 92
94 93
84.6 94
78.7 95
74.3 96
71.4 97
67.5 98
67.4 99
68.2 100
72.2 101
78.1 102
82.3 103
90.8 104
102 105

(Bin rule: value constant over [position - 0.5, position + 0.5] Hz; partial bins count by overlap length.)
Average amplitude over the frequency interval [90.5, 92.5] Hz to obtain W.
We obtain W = 114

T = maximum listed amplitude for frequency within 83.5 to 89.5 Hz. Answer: 189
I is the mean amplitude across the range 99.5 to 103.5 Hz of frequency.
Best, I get 75.2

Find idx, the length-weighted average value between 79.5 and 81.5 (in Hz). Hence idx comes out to 212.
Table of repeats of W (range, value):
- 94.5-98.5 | 73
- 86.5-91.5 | 139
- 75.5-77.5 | 242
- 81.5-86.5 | 188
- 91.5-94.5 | 95.9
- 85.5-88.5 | 159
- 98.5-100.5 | 67.8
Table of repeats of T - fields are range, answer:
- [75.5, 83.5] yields 250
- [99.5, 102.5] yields 78.1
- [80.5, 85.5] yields 212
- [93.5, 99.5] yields 84.6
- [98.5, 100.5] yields 68.2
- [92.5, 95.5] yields 94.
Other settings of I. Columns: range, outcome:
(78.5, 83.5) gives 210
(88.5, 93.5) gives 119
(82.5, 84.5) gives 194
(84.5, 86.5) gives 173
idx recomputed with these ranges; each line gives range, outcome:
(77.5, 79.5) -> 224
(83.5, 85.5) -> 182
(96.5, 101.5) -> 69.3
